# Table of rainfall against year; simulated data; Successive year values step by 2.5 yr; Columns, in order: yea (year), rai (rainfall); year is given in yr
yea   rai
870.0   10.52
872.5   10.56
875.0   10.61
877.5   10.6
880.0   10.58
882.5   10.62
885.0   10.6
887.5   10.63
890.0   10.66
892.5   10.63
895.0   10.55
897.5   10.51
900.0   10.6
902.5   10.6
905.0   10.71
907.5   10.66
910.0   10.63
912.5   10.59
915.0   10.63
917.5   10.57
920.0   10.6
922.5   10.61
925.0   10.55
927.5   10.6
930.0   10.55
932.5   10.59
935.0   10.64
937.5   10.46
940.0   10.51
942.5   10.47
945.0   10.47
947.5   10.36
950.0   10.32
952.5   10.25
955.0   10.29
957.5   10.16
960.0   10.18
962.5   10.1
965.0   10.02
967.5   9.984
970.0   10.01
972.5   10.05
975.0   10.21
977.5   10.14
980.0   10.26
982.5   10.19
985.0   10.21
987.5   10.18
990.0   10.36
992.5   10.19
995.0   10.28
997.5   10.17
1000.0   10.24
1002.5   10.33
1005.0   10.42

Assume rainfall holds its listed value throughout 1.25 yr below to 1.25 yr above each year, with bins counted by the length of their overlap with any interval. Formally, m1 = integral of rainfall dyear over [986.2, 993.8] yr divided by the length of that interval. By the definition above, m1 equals 10.2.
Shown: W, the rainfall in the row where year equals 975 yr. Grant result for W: 10.21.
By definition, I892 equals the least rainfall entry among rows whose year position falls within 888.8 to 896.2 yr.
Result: 10.55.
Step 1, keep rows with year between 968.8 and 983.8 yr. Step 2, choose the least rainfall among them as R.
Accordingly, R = 10.01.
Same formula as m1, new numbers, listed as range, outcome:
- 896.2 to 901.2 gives 10.6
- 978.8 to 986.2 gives 10.2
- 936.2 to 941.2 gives 10.5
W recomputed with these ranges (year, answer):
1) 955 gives 10.29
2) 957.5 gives 10.16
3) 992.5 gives 10.19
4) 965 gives 10.02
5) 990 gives 10.36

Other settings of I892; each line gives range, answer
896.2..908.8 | 10.51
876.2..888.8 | 10.58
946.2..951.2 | 10.32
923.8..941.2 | 10.46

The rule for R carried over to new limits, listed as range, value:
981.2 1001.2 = 10.17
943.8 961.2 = 10.16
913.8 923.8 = 10.57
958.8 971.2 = 9.984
